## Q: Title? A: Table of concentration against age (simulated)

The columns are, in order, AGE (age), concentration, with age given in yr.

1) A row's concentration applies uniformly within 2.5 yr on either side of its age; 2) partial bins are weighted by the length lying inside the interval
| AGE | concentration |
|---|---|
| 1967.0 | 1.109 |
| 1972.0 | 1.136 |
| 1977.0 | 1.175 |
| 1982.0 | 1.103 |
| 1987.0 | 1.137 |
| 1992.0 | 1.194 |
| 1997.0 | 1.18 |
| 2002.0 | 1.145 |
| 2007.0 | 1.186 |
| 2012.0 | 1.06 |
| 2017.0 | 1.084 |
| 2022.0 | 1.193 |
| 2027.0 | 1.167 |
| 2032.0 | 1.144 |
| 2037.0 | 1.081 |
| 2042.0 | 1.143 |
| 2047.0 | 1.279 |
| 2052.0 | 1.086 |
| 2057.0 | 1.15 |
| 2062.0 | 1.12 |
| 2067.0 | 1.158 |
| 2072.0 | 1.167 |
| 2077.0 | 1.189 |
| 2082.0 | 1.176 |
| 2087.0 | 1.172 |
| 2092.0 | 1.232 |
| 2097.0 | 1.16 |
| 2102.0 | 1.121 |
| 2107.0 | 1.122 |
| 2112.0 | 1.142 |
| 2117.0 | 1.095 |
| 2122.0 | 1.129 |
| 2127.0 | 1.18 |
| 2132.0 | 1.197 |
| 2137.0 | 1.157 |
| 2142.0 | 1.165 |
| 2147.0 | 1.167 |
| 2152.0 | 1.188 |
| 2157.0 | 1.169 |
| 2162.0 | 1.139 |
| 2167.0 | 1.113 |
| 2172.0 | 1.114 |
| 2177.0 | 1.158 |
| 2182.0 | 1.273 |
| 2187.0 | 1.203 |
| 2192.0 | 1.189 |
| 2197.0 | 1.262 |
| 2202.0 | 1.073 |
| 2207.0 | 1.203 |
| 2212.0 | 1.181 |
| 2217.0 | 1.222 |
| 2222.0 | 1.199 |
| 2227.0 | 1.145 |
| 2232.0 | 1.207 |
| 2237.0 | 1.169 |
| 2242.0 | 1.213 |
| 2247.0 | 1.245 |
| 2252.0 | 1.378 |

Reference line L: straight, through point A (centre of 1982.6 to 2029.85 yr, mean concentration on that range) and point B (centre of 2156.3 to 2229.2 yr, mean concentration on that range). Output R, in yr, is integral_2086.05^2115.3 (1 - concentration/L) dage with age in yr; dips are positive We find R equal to 0.2 yr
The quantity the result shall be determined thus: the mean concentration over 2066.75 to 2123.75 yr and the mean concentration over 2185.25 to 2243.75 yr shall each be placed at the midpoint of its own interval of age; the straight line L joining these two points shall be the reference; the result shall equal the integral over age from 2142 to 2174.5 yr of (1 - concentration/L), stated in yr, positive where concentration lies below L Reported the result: 0.6 yr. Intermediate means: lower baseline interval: 1.16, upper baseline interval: 1.19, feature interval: 1.15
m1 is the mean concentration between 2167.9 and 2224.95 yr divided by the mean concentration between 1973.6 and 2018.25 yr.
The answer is 1.04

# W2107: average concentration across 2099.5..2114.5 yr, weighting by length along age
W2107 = 1.13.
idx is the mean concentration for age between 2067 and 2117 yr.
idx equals 1.16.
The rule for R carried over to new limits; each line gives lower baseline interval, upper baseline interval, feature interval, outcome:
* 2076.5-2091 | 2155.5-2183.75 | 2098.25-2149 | 1.0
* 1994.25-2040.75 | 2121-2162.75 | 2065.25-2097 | -0.8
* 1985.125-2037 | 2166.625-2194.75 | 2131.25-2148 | 0.0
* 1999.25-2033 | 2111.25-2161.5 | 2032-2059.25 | -0.1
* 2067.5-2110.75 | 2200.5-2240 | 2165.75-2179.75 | 0.5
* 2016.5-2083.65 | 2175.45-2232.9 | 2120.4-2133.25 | 0.1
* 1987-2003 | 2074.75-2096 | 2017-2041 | 0.8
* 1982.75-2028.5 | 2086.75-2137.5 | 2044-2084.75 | -0.5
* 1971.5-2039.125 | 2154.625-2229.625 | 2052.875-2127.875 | 0.4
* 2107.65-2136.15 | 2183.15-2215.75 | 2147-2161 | -0.1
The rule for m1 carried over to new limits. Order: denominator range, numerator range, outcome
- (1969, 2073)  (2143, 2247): 1.03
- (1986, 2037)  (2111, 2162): 1.01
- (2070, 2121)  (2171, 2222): 1.03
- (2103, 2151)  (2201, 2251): 1.04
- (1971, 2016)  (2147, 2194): 1.02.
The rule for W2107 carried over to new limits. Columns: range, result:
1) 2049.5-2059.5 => 1.12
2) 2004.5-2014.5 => 1.12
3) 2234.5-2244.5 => 1.19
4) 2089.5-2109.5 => 1.16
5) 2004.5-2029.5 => 1.14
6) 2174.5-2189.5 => 1.21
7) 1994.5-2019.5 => 1.13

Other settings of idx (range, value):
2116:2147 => 1.16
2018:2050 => 1.16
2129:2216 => 1.17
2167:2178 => 1.13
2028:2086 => 1.15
